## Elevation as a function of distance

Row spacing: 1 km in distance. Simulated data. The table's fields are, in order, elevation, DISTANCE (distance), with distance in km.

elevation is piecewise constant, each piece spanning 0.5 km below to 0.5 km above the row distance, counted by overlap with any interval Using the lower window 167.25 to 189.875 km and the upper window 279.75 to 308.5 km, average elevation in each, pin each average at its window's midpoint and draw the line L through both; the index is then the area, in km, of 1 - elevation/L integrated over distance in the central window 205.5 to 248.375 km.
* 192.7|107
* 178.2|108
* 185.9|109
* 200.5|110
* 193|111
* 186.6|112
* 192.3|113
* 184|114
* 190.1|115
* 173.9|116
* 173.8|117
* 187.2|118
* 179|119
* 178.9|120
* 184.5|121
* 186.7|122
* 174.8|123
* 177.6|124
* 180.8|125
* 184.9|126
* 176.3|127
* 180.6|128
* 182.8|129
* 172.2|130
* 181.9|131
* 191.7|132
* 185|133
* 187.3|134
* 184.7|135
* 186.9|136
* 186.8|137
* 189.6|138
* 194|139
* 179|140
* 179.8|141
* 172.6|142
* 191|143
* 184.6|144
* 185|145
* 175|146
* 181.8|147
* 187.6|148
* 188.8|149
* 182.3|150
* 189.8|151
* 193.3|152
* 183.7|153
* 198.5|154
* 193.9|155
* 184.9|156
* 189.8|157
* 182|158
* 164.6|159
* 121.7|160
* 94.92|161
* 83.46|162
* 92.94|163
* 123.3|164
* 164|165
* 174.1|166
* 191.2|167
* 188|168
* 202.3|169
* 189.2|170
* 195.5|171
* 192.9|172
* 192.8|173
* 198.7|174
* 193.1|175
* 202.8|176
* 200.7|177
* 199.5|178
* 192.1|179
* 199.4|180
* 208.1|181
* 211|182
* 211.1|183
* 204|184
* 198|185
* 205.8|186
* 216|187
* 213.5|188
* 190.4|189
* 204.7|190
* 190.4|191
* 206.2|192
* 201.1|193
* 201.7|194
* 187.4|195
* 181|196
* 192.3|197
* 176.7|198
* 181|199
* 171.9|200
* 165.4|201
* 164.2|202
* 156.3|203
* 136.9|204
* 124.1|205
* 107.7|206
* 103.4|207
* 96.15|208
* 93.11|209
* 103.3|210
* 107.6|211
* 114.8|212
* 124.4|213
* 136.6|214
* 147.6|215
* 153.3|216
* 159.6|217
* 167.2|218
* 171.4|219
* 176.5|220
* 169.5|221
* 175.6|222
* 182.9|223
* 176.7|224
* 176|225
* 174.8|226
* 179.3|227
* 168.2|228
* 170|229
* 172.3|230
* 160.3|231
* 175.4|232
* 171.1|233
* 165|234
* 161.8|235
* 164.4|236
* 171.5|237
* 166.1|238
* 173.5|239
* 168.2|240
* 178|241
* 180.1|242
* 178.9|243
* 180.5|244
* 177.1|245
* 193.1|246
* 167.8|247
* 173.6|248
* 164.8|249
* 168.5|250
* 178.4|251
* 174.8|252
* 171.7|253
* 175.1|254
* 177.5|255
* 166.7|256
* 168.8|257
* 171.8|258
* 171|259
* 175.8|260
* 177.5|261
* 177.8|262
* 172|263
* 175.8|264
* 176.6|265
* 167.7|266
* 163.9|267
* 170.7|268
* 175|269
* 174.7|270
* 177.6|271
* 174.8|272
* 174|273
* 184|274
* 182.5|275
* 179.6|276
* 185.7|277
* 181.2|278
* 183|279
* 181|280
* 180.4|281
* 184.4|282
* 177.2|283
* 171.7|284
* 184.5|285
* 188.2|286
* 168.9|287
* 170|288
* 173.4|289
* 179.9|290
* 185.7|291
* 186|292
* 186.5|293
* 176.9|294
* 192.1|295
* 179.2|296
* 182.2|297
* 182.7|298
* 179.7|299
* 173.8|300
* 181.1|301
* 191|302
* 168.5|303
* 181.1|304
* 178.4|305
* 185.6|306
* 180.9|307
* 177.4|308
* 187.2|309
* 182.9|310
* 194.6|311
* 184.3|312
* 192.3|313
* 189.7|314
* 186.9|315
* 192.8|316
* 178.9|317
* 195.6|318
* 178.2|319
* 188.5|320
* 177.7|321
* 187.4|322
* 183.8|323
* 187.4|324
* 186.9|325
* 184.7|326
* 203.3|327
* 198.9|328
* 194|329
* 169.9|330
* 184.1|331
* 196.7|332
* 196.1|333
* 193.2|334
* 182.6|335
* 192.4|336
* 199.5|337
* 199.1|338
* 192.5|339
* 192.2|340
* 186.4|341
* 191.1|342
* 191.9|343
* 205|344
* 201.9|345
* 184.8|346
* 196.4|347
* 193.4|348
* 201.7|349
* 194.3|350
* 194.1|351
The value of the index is 7.4 km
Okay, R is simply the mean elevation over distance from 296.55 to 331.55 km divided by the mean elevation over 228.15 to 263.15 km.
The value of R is 1.1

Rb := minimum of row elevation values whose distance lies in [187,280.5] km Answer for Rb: 93.11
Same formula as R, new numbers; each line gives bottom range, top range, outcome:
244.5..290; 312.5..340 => 1.08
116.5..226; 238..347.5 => 1.04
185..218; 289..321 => 1.14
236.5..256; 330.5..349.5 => 1.11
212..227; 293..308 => 1.11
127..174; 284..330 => 1.04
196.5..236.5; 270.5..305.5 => 1.17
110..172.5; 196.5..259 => 0.91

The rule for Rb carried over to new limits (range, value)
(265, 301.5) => 163.9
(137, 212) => 83.46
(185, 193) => 190.4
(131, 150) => 172.6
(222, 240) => 160.3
